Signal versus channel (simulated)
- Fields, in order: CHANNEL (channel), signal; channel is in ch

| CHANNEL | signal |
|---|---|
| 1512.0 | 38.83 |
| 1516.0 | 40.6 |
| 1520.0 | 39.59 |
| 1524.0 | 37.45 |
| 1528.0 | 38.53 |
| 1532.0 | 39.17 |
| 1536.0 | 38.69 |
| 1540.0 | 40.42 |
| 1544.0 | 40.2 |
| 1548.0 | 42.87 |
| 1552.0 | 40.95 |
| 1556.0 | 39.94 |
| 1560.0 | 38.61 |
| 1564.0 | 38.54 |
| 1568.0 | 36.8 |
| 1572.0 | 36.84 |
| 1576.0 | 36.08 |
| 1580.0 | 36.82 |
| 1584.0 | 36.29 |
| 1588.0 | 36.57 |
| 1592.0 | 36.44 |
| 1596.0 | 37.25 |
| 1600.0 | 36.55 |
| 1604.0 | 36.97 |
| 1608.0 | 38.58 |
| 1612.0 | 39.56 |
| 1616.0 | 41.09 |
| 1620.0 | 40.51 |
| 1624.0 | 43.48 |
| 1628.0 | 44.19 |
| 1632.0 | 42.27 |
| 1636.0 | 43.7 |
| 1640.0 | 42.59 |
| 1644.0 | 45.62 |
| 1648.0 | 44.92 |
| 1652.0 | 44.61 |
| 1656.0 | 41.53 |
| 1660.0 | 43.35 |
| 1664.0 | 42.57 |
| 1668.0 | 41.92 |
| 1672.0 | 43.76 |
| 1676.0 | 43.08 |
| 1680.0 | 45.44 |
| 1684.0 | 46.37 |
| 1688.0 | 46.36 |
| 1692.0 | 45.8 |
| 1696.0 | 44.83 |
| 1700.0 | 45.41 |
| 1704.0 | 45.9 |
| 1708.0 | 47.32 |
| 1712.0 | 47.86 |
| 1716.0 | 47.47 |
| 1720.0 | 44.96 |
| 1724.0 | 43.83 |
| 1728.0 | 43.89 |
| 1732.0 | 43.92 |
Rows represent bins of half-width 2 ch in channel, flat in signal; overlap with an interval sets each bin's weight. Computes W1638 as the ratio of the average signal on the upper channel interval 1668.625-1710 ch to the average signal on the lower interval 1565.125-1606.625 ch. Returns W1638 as 1.23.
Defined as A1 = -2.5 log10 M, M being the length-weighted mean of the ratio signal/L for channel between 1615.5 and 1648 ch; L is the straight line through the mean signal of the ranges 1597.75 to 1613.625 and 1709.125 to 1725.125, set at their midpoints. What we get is -0.09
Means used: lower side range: 37.9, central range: 43.1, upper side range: 46.2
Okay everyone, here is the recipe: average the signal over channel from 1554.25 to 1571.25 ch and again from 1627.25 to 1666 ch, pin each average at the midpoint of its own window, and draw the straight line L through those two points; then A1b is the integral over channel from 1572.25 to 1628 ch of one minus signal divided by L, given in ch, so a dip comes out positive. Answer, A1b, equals 3.2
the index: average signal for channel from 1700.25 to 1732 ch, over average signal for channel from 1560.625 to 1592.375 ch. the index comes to 1.2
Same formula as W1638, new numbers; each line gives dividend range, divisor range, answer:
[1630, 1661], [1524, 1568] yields 1.10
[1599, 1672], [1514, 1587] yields 1.08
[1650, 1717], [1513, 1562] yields 1.13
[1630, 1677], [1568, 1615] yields 1.17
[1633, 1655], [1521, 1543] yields 1.13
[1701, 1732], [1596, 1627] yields 1.16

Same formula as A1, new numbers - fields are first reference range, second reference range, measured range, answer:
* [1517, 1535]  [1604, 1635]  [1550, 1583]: 0.05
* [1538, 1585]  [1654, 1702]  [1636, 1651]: -0.04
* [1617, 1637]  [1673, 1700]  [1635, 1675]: 0.01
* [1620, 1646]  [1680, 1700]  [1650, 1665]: 0.03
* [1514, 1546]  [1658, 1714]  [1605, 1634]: 0.04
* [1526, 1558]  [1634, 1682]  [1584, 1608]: 0.13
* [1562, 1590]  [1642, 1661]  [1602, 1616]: 0.03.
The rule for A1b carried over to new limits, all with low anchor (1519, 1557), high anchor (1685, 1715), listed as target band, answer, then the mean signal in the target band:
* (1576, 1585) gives 1.1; 36.5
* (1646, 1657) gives 0.1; 43.9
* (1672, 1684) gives 0.2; 44.5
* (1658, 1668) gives 0.5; 42.8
